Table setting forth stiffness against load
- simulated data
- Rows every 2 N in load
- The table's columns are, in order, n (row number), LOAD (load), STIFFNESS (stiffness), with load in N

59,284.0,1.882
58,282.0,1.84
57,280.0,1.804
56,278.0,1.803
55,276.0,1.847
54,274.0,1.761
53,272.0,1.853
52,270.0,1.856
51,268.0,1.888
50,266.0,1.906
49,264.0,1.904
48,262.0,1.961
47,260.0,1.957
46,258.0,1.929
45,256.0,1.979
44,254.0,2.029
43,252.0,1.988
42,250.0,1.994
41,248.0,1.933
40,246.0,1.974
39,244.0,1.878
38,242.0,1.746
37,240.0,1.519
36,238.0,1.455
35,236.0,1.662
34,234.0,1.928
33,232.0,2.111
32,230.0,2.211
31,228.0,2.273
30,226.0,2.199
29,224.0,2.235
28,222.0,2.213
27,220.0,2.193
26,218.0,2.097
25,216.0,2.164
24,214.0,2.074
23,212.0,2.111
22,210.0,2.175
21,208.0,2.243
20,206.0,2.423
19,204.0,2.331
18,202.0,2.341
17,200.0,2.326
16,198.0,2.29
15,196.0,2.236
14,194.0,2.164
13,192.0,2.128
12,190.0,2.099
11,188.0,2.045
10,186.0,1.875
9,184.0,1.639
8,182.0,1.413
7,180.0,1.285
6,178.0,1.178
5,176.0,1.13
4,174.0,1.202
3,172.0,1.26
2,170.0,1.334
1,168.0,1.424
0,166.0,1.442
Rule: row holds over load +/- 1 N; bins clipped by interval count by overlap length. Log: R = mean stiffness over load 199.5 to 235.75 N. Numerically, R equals 2.19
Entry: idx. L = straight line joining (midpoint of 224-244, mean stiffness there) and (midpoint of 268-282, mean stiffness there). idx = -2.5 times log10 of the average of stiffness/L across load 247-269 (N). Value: -0.05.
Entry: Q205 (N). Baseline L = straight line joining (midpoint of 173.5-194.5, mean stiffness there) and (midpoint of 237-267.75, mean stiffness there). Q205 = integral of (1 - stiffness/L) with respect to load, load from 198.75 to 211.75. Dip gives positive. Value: -4.3 N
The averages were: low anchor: 1.65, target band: 2.29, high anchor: 1.88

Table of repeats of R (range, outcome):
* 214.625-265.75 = 1.98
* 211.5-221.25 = 2.13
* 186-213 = 2.21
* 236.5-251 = 1.78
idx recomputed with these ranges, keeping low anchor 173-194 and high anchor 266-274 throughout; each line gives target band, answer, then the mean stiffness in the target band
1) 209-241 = -0.18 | 2.04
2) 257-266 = -0.06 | 1.93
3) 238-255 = -0.04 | 1.86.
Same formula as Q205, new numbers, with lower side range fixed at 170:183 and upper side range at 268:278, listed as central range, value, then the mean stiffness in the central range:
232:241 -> -0.5 N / 1.69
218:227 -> -3.9 N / 2.2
